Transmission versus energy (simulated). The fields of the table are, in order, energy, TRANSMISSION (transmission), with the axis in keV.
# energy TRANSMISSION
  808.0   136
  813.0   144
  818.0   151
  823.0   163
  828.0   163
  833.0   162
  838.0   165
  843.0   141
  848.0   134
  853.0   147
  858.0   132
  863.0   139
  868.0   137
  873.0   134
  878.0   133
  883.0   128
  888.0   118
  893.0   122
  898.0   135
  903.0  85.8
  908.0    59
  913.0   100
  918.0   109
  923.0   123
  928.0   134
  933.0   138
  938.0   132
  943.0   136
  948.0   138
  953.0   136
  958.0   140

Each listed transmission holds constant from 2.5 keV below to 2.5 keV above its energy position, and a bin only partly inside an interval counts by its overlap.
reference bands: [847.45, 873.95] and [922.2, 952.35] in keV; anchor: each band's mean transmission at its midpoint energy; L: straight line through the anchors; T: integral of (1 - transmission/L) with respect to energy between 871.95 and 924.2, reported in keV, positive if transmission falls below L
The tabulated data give 9.02 keV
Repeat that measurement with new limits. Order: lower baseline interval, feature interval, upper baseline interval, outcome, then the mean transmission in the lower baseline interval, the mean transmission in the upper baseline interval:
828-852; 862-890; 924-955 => 2.75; 152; 135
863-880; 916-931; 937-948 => 1.36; 135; 135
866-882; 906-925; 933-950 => 5.20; 134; 136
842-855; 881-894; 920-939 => 1.28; 140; 131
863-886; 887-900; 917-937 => 0.58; 133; 128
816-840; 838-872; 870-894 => 0.95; 161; 128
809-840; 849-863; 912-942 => 0.77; 157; 124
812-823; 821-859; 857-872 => -1.88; 152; 136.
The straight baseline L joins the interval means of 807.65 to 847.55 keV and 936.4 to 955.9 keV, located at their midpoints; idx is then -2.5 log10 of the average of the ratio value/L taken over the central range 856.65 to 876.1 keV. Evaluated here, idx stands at 0.09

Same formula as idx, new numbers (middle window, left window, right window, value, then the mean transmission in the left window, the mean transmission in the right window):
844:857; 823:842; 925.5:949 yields 0.13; 162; 135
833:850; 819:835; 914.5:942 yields 0.05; 162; 127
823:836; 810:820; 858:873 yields -0.13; 147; 136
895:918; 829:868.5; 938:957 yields 0.40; 146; 136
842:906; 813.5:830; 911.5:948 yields 0.11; 157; 126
